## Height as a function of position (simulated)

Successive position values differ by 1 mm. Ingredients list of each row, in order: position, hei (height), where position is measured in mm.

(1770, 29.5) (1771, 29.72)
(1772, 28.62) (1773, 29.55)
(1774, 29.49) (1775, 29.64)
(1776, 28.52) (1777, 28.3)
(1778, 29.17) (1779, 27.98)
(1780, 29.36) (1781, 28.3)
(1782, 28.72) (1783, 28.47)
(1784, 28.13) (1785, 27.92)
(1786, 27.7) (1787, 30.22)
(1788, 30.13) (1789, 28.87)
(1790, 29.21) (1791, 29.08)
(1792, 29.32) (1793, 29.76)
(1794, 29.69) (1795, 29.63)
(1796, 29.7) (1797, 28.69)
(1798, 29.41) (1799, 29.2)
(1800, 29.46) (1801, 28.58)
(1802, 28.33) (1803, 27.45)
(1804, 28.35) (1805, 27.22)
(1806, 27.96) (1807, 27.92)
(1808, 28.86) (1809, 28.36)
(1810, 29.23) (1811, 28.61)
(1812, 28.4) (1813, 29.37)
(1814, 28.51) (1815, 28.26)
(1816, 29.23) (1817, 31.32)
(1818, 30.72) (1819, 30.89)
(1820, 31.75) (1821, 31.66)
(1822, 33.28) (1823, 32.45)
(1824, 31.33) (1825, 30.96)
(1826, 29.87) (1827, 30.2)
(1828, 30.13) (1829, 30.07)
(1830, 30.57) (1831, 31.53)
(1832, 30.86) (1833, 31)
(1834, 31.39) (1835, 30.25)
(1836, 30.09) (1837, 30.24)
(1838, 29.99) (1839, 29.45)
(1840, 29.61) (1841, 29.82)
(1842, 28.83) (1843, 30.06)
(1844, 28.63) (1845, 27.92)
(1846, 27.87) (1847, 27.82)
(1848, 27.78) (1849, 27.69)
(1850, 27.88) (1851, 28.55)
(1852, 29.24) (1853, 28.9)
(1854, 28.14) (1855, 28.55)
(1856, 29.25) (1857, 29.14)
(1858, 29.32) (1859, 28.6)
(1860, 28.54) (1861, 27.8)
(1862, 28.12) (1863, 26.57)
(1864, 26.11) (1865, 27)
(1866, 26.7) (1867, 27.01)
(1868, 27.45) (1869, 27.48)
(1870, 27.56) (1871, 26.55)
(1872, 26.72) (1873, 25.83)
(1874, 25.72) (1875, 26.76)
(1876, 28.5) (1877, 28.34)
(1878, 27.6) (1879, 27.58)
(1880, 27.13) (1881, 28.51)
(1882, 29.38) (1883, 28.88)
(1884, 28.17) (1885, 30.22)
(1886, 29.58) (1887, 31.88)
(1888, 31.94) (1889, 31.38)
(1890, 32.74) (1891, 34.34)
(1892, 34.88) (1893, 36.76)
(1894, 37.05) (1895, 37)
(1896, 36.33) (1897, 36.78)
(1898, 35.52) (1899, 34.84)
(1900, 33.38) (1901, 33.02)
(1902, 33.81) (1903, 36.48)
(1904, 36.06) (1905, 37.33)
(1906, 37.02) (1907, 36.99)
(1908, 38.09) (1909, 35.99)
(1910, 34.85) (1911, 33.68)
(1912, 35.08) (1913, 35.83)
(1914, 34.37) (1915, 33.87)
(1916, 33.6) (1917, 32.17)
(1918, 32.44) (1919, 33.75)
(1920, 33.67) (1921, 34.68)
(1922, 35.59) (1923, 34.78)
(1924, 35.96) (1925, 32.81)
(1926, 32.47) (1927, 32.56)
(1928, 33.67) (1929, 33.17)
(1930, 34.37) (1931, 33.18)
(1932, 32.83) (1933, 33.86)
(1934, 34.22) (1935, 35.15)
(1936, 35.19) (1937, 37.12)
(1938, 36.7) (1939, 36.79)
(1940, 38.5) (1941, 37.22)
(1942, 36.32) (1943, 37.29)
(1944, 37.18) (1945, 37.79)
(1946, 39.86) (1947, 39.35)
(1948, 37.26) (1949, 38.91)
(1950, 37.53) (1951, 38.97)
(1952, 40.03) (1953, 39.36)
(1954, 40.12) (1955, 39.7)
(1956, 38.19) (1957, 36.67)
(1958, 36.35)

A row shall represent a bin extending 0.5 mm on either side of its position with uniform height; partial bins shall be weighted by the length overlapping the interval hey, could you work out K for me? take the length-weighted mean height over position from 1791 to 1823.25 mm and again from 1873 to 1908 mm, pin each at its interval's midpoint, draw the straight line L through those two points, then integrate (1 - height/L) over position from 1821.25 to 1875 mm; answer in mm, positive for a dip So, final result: 3.4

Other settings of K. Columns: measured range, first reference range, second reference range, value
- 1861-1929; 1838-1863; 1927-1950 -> 1.0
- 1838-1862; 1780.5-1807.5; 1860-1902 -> 0.8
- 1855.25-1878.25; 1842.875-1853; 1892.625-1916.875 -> 2.4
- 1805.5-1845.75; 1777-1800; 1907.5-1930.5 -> 0.7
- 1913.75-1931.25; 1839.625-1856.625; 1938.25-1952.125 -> 1.0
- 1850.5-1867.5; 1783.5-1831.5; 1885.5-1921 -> 2.2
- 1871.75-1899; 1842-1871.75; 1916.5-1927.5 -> -0.4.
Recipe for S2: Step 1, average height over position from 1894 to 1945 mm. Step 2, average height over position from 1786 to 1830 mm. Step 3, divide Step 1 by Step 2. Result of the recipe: 1.19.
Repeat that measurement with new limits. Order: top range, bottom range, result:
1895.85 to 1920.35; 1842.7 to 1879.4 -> 1.26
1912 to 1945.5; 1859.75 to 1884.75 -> 1.27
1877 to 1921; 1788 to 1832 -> 1.13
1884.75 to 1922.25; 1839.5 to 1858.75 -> 1.21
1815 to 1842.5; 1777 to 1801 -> 1.05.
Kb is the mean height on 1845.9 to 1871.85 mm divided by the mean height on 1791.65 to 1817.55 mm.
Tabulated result 0.97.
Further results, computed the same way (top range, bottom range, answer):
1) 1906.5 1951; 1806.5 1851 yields 1.19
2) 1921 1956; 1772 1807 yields 1.26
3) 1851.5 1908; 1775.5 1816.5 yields 1.07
